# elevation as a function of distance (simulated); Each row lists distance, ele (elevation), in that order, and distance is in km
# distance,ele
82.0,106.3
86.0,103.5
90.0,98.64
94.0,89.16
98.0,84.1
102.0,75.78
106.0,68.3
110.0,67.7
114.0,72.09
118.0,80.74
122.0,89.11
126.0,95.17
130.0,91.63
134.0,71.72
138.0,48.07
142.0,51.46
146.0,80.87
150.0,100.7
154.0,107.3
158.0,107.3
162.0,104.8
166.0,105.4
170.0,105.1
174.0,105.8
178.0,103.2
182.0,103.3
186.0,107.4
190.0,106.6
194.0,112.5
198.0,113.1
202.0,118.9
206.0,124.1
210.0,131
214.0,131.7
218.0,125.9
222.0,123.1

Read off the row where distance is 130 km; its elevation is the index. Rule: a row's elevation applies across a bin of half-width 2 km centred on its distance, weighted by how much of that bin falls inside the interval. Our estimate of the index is 91.63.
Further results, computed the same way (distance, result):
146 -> 80.87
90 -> 98.64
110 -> 67.7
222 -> 123.1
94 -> 89.16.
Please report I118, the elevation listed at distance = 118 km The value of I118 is 80.74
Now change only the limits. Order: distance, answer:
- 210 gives 131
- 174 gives 105.8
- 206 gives 124.1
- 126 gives 95.17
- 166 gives 105.4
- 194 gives 112.5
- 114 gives 72.09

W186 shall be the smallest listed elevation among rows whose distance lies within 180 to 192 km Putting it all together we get 103.3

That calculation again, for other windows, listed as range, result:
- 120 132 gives 89.11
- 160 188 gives 103.2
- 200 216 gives 118.9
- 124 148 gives 48.07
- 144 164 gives 80.87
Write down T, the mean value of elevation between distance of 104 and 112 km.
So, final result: 68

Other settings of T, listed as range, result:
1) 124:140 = 76.6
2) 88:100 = 90.6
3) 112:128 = 84.3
